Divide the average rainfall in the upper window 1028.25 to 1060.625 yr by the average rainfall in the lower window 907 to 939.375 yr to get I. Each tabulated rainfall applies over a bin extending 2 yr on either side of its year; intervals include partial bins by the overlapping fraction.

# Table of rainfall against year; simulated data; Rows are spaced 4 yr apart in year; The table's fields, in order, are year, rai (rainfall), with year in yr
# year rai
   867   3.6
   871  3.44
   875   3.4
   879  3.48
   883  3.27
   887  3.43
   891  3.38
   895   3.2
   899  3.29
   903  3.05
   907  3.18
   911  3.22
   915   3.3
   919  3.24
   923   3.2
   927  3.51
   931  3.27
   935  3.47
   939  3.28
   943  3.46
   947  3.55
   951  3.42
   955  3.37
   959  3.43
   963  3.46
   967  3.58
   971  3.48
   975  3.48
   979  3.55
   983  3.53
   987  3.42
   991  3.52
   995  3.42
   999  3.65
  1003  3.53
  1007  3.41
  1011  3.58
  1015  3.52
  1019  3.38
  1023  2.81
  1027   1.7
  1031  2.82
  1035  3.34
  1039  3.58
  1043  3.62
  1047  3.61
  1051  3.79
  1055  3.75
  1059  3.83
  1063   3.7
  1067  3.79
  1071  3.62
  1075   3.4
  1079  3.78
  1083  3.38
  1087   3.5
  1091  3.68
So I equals 1.1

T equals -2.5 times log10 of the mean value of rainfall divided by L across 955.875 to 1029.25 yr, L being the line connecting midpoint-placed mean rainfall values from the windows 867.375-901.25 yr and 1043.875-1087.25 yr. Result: 0.06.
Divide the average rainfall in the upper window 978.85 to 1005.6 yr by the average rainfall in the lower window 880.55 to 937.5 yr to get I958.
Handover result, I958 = 1.07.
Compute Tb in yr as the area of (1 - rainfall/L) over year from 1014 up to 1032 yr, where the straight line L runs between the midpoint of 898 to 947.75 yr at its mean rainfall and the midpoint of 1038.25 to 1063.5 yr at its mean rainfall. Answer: 4.0 yr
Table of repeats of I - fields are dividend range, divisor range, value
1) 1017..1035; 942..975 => 0.79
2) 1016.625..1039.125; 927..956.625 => 0.85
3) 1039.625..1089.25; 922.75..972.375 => 1.06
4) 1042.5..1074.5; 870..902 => 1.11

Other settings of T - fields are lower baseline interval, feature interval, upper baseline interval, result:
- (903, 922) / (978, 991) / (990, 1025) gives -0.040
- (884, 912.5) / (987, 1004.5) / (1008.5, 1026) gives -0.091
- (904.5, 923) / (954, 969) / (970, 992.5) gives -0.015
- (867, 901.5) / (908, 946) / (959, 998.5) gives 0.031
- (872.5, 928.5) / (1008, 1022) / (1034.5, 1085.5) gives 0.032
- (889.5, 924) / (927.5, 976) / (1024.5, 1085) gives -0.047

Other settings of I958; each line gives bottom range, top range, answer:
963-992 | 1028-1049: 0.95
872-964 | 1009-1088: 1.02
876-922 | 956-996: 1.06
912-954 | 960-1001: 1.04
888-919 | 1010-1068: 1.04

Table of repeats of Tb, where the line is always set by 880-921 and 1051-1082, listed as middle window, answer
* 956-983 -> -0.42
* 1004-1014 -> 0.12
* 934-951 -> -0.33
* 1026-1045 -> 2.80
